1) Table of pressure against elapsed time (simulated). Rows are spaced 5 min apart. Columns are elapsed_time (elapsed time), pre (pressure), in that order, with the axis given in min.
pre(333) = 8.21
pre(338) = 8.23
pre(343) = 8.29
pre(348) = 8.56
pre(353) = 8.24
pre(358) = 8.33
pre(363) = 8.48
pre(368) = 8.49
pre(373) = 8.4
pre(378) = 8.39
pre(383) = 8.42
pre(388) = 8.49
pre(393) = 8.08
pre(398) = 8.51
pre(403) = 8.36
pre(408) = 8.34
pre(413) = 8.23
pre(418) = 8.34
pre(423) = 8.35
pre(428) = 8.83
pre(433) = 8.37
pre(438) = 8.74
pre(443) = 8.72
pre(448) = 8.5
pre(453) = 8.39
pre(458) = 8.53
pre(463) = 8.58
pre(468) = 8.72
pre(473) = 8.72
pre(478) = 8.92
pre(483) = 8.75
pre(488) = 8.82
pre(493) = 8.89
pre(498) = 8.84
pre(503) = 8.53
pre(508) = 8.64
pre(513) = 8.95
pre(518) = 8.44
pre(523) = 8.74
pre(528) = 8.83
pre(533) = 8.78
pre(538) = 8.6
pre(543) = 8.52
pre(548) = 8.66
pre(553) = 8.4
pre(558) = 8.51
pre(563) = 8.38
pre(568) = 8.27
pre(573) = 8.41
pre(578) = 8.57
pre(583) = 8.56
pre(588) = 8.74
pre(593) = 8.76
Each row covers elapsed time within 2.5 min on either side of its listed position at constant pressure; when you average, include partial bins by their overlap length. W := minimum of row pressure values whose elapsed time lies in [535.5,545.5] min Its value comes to 8.52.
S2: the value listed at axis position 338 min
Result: 8.23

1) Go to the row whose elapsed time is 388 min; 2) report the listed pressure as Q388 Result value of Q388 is 8.49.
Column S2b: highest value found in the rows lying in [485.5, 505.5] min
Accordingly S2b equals 8.89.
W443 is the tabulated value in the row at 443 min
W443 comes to 8.72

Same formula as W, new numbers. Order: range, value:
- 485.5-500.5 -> 8.82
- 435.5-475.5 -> 8.39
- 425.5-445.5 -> 8.37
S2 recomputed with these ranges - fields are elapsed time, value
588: 8.74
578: 8.57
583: 8.56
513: 8.95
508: 8.64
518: 8.44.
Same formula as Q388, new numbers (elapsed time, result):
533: 8.78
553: 8.4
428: 8.83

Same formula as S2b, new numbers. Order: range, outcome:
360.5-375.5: 8.49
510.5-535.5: 8.95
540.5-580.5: 8.66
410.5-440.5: 8.83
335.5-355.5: 8.56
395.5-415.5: 8.51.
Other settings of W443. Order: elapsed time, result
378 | 8.39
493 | 8.89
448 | 8.5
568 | 8.27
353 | 8.24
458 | 8.53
